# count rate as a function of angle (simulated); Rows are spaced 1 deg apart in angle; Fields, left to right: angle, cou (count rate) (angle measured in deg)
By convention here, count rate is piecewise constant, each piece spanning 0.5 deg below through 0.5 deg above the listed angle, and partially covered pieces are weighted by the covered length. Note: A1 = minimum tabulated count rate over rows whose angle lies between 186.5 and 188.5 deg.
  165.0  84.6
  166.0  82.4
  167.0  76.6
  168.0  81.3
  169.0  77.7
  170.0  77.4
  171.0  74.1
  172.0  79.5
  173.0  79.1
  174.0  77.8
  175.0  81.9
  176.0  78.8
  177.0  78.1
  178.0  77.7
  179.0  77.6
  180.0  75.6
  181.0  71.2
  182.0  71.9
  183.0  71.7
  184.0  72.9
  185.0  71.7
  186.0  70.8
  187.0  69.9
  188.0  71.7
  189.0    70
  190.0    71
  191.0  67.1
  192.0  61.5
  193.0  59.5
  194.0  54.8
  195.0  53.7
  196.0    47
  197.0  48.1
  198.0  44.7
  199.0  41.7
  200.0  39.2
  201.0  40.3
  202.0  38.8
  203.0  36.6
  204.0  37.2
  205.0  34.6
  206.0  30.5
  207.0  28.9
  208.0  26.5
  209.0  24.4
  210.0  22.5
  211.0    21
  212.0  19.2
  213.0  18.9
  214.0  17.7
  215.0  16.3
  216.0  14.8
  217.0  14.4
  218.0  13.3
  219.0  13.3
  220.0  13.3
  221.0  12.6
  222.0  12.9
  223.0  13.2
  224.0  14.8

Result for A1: 69.9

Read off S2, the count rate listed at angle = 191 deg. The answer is 67.1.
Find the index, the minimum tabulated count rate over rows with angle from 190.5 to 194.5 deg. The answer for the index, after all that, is 54.8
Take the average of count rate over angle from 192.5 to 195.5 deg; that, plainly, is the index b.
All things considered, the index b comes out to 56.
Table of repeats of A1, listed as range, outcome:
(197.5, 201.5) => 39.2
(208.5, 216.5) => 14.8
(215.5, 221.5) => 12.6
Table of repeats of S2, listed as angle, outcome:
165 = 84.6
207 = 28.9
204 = 37.2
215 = 16.3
